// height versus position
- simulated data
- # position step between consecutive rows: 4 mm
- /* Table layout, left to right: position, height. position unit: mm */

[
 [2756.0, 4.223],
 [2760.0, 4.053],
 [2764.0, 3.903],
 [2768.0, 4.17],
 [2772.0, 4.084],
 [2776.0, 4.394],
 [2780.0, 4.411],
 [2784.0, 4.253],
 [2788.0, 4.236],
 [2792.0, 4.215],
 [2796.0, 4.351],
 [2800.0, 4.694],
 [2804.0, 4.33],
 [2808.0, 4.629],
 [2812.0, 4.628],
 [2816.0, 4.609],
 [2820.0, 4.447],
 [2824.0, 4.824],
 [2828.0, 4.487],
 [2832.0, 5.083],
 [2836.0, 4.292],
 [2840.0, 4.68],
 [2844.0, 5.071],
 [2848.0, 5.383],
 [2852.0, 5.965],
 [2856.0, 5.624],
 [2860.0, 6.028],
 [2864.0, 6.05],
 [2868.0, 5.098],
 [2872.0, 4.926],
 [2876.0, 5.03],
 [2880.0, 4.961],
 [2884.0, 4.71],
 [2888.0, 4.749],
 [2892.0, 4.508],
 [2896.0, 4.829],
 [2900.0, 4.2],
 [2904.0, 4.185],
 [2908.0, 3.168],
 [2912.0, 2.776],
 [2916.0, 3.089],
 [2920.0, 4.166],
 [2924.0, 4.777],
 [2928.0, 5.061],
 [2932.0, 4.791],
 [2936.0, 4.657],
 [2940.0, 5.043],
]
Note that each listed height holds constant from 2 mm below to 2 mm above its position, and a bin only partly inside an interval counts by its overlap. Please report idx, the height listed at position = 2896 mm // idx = 4.829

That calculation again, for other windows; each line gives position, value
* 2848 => 5.383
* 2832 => 5.083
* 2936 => 4.657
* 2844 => 5.071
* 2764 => 3.903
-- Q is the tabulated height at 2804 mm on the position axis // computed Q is 4.33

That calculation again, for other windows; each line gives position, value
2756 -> 4.223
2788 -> 4.236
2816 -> 4.609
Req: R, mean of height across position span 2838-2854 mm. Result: 5.27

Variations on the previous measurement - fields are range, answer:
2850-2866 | 5.92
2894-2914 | 3.83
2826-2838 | 4.62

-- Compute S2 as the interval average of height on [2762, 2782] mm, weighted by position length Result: 4.19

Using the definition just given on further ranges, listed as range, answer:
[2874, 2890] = 4.86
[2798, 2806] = 4.51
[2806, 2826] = 4.63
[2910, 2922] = 3.34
